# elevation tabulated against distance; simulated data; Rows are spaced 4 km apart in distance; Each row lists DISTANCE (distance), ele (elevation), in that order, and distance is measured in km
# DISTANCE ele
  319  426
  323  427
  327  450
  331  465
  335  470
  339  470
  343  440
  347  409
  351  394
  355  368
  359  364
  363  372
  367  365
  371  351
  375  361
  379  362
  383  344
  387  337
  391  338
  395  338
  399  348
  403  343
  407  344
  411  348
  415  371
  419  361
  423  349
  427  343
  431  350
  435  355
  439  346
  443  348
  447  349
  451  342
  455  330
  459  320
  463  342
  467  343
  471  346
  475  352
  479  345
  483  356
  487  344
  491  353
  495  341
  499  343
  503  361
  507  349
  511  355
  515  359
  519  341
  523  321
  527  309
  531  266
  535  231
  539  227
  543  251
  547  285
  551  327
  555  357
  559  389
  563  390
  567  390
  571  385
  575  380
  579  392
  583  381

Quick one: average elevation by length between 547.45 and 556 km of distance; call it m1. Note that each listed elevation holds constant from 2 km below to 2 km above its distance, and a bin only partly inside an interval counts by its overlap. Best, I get 330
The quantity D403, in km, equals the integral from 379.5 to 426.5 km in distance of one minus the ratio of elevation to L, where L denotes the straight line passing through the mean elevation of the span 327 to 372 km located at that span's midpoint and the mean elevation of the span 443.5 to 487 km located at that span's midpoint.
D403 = 3.80 km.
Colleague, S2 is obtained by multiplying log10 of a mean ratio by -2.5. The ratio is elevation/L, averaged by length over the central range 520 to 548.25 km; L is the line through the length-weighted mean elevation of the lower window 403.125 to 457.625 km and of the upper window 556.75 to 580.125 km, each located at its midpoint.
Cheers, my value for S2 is 0.35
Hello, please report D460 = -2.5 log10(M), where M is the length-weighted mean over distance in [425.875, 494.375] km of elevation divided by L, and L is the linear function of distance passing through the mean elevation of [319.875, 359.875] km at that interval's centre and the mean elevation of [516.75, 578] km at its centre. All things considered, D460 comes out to 0.07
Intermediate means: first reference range 427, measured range 345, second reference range 325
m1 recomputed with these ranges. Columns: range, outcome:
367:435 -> 350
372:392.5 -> 349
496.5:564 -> 320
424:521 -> 346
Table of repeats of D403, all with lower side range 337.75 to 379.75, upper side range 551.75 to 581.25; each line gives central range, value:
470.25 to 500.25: 2.76 km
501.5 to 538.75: 6.41 km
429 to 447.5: 1.66 km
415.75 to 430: 1.18 km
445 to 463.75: 2.32 km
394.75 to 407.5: 1.36 km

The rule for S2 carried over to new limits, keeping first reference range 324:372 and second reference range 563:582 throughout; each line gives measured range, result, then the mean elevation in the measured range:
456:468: 0.19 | 334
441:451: 0.16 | 347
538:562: 0.24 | 313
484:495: 0.14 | 348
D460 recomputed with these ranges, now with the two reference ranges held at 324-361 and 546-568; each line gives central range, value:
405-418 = 0.14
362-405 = 0.18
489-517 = 0.07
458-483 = 0.12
